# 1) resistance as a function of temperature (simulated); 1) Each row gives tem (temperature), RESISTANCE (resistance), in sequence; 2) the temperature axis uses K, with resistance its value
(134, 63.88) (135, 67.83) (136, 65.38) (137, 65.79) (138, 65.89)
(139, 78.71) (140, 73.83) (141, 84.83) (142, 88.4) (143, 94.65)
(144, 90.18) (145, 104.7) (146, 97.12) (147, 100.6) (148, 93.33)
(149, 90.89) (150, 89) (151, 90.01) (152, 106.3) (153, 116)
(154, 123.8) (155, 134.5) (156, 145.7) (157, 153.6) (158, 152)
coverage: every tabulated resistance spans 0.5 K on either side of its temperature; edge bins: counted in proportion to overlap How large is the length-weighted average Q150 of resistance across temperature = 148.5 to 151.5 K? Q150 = 90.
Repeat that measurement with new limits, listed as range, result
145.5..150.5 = 94.2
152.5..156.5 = 130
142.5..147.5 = 97.5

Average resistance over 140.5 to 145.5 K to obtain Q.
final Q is 92.6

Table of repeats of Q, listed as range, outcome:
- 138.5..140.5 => 76.3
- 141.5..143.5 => 91.5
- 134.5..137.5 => 66.3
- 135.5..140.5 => 69.9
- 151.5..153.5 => 111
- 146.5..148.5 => 97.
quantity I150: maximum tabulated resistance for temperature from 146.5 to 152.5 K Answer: 106.3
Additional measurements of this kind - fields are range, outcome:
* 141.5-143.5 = 94.65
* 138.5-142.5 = 88.4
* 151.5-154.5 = 123.8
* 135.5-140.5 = 78.71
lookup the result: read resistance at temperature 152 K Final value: 106.3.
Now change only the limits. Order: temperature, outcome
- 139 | 78.71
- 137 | 65.79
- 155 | 134.5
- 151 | 90.01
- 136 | 65.38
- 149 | 90.89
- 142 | 88.4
